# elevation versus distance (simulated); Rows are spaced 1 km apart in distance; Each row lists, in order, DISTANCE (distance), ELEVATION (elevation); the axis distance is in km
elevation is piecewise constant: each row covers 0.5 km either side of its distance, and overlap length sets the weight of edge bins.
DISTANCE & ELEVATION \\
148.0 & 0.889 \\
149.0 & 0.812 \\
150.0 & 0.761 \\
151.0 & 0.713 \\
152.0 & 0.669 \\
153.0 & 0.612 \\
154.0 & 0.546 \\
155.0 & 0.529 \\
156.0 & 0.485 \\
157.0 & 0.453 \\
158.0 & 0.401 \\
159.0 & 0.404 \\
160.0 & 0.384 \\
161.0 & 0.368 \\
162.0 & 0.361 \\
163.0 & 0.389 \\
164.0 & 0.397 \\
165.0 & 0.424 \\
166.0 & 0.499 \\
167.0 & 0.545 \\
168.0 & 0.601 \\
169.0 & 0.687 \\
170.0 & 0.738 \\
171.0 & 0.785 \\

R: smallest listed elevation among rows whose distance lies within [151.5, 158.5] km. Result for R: 0.401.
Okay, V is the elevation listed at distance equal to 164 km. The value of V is 0.397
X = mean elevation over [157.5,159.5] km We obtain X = 0.403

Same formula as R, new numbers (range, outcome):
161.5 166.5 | 0.361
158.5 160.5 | 0.384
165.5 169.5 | 0.499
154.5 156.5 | 0.485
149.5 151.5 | 0.713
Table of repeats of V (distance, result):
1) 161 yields 0.368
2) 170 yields 0.738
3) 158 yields 0.401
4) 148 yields 0.889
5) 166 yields 0.499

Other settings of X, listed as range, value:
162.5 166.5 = 0.427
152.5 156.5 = 0.543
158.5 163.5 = 0.381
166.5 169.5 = 0.611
